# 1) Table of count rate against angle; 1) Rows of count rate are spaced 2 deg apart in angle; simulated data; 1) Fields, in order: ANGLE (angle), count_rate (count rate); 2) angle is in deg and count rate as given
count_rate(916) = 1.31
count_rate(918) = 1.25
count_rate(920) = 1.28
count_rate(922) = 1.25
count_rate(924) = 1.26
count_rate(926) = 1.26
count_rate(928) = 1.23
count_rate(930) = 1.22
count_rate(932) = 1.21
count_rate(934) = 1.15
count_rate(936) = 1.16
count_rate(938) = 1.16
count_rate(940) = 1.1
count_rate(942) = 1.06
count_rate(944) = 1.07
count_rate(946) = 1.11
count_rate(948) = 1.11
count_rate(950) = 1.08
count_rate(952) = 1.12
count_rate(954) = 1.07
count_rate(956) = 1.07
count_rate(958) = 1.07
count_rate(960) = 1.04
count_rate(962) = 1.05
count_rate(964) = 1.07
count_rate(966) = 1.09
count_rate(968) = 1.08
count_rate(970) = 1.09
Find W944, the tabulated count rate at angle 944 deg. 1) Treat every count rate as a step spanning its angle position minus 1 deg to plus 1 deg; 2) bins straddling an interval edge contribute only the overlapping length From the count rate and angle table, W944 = 1.07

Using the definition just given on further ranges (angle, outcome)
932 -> 1.21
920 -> 1.28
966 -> 1.09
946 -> 1.11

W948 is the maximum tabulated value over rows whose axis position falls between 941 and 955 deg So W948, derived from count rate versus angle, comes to 1.12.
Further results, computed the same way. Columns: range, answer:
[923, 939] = 1.26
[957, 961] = 1.07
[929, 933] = 1.22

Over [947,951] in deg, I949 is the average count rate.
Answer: 1.1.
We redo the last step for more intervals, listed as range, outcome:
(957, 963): 1.05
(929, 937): 1.18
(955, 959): 1.07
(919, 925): 1.26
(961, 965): 1.06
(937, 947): 1.1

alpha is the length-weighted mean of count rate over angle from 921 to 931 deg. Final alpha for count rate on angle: 1.24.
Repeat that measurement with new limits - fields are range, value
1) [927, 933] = 1.22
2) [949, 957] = 1.09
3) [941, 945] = 1.06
